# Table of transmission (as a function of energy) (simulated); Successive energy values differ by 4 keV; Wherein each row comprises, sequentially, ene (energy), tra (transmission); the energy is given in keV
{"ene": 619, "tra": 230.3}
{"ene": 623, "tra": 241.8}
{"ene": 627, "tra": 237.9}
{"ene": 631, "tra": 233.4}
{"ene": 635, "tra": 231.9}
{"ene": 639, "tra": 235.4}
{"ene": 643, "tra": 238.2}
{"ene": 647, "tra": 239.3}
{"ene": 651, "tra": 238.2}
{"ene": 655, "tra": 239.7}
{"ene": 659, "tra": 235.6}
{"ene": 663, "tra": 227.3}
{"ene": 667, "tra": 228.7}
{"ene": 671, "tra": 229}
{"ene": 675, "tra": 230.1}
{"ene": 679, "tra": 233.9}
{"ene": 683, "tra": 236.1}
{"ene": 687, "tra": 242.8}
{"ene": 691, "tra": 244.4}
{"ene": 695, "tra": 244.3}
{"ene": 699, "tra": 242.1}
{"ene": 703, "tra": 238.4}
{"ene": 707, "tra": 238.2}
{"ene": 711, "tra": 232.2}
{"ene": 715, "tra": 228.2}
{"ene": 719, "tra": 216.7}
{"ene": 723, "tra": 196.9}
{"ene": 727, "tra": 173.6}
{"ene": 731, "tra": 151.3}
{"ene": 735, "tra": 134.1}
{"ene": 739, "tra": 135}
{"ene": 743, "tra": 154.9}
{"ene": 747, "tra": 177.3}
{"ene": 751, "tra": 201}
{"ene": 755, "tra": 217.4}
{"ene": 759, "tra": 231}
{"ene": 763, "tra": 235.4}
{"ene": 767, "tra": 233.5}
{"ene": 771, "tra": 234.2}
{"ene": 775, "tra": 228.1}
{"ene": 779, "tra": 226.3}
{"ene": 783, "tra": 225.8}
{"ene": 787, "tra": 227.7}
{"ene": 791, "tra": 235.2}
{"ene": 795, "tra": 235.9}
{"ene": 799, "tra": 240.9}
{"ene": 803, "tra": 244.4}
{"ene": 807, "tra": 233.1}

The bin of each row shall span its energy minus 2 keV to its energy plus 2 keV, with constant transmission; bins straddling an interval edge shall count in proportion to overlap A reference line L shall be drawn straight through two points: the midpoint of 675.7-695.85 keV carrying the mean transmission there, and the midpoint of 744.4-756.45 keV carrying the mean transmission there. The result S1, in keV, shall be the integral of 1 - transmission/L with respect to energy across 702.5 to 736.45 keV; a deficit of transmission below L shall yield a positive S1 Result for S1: 2.7 keV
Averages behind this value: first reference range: 239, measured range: 201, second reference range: 196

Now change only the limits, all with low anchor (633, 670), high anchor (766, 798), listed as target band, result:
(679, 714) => -0.8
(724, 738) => 4.7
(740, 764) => 3.4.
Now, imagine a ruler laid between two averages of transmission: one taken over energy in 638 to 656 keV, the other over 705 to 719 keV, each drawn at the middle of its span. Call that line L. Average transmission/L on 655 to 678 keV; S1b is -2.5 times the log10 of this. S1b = 0.022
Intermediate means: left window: 238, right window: 231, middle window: 231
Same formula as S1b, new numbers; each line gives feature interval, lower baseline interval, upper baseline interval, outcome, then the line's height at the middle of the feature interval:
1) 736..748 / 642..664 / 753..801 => 0.46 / 233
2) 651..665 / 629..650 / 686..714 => 0.01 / 237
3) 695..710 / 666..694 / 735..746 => -0.19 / 202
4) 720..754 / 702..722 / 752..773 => 0.33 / 229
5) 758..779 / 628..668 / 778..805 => 0.01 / 234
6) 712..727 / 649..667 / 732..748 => -0.23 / 170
